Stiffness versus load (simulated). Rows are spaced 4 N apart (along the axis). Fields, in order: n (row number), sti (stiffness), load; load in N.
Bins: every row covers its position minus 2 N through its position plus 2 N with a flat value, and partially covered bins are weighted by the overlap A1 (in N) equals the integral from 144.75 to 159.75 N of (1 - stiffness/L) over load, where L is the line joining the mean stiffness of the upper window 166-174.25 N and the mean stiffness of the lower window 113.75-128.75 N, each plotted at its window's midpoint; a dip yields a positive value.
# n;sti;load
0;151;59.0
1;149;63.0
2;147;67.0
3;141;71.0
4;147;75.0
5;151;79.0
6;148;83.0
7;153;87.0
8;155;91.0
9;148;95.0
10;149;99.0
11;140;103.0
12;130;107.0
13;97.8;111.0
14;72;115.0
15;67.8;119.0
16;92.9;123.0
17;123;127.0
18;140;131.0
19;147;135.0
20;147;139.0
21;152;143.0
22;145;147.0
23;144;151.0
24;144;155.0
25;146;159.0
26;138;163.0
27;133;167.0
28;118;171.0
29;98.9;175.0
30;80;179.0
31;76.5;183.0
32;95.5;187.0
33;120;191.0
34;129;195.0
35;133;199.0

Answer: -4.9 N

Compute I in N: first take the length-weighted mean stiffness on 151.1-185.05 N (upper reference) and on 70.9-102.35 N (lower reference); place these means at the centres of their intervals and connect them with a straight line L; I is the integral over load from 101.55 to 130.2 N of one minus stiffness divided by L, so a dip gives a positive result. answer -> 7.0 N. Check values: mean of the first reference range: 149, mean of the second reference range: 118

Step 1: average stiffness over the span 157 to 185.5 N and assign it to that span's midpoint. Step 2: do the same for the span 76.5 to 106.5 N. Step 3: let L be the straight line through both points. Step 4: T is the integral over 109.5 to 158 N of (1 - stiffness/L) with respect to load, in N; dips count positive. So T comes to 1.6 N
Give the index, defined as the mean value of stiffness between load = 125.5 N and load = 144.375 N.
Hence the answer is 142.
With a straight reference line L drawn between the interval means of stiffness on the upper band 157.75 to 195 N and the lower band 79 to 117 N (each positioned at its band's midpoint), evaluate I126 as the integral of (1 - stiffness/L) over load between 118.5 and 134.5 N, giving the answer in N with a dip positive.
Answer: 1.5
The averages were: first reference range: 134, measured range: 113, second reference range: 112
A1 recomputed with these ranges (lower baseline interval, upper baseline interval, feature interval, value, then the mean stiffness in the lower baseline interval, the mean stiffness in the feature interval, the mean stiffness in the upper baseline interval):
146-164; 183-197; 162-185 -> 3.7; 144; 106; 109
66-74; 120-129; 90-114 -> -2.5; 144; 133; 103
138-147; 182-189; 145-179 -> -2.5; 149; 130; 87.4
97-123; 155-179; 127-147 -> -4.9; 108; 144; 124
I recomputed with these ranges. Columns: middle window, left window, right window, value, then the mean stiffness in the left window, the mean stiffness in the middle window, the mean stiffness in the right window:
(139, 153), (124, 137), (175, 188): -3.3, 133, 147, 85.4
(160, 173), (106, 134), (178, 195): -4.0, 104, 131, 98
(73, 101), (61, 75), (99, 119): -4.7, 146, 150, 110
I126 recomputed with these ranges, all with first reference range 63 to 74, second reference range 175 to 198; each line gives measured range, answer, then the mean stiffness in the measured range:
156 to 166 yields -2.7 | 141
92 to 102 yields -1.0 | 148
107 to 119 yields 3.7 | 89.6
